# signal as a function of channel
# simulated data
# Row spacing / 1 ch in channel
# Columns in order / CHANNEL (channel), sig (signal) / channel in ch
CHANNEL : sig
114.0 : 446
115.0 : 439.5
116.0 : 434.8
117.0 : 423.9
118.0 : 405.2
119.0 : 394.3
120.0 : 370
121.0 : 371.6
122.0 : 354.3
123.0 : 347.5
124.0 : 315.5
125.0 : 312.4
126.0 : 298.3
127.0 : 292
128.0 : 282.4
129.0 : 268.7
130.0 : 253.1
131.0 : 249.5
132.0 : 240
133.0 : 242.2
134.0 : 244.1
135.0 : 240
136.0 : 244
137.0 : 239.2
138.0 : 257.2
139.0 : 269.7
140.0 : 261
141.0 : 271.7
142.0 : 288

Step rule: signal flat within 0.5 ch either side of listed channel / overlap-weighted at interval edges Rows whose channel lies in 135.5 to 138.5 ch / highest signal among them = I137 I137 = 257.2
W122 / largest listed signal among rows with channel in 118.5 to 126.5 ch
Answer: 394.3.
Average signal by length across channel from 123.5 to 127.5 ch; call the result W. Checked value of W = 305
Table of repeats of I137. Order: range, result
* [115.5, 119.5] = 434.8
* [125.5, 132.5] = 298.3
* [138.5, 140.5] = 269.7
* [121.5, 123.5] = 354.3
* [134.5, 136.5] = 244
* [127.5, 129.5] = 282.4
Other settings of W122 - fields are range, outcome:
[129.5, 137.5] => 253.1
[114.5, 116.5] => 439.5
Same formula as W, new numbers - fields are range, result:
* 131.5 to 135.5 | 242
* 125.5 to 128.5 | 291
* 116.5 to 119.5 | 408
